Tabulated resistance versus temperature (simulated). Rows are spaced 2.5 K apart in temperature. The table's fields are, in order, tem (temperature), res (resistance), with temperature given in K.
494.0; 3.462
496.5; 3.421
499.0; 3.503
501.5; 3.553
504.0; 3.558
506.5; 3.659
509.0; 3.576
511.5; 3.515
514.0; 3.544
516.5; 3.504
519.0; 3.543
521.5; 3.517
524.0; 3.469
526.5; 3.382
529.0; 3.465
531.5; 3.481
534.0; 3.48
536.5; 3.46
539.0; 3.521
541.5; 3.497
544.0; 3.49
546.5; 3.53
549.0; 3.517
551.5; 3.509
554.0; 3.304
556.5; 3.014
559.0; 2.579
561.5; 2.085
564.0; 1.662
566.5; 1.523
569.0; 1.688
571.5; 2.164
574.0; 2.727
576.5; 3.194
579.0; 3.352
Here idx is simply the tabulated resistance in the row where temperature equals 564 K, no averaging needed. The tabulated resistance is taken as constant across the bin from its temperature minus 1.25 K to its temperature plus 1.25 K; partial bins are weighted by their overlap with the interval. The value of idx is 1.662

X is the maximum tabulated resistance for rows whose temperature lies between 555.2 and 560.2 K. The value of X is 3.014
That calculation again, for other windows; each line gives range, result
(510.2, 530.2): 3.544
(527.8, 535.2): 3.481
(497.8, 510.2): 3.659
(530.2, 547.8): 3.53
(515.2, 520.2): 3.543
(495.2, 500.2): 3.503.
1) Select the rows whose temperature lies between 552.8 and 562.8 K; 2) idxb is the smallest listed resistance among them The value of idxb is 2.085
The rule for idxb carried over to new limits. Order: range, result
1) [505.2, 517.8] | 3.504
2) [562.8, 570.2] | 1.523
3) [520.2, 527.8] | 3.382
